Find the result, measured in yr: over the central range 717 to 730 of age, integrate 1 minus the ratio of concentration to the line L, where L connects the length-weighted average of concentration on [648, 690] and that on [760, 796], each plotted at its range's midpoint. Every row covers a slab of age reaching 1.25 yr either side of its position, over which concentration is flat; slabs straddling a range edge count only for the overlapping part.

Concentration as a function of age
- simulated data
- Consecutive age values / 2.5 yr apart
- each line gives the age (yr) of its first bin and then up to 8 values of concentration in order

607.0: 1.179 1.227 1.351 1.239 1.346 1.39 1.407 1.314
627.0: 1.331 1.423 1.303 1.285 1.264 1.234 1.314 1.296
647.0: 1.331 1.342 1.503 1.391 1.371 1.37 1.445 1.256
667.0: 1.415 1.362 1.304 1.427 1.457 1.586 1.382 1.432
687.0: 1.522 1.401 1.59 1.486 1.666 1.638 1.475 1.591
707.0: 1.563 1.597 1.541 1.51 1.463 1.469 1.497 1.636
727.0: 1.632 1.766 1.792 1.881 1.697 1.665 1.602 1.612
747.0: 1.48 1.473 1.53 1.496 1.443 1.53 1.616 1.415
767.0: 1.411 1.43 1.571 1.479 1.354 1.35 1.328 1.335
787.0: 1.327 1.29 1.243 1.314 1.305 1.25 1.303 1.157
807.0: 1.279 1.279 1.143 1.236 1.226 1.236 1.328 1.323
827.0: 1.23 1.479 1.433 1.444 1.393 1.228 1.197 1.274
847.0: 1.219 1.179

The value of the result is -1.6 yr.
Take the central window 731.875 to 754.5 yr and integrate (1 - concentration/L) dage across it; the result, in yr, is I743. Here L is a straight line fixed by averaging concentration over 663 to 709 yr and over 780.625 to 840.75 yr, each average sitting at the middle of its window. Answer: -3.7 yr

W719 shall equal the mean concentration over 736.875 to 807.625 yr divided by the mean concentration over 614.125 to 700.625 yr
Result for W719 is 1.0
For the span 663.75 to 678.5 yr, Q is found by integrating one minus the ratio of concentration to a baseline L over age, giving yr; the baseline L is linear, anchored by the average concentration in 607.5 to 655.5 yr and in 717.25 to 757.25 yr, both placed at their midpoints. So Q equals 0.6 yr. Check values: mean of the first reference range 1.33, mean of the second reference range 1.6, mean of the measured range 1.38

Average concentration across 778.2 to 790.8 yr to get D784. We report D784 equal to 1.33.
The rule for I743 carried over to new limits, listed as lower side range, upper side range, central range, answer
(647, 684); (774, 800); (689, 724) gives -4.24 yr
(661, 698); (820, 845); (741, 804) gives -1.73 yr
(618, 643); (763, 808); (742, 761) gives -2.51 yr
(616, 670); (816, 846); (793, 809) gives 0.64 yr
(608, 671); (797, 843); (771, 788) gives -1.19 yr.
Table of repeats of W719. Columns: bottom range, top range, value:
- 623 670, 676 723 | 1.13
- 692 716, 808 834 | 0.83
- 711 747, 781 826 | 0.78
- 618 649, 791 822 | 0.94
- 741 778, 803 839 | 0.87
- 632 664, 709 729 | 1.15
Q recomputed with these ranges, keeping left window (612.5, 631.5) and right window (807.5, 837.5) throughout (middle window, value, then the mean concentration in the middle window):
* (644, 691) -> -2.2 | 1.4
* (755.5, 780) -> -2.7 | 1.46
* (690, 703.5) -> -2.3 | 1.56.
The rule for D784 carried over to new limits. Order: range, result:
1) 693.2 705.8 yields 1.57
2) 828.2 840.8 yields 1.39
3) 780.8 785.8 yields 1.33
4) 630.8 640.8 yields 1.27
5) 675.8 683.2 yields 1.48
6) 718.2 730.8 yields 1.6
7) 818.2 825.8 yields 1.29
